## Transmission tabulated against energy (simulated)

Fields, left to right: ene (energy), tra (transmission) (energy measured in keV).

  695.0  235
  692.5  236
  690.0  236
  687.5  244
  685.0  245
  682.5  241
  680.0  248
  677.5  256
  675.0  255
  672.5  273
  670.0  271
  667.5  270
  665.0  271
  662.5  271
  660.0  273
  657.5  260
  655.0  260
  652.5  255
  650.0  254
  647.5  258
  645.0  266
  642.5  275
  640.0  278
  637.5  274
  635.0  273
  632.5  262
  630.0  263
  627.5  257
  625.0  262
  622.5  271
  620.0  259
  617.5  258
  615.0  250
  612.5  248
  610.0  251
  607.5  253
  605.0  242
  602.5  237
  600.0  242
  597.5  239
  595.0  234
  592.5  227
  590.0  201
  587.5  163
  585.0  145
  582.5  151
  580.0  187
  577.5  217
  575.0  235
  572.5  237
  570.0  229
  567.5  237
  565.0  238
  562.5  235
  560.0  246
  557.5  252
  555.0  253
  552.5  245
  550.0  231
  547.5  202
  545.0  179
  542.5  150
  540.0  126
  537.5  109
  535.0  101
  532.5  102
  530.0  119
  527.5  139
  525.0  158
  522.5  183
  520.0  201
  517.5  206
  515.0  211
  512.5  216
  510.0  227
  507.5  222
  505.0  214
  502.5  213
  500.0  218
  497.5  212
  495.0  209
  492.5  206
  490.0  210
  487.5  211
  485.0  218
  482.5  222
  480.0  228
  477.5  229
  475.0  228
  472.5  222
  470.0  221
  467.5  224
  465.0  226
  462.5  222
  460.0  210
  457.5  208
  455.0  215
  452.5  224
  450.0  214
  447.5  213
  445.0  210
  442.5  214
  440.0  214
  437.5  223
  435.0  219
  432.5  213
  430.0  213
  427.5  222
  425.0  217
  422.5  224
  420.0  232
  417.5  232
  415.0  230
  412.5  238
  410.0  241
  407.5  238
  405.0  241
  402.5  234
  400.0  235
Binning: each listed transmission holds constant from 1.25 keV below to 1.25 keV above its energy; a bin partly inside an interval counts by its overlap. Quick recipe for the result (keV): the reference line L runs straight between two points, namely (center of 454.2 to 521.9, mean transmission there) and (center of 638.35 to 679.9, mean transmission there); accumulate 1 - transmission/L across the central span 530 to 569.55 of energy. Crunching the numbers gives 7.18 keV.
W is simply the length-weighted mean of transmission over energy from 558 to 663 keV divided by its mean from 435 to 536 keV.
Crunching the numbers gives 1.2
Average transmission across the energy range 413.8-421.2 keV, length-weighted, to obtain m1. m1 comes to 231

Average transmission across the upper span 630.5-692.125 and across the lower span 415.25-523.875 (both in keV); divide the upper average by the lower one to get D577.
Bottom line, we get 1.20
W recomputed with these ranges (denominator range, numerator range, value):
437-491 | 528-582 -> 0.89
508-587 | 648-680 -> 1.37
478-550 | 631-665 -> 1.42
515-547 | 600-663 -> 1.72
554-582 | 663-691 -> 1.11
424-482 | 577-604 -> 0.93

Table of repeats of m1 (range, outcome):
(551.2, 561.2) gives 249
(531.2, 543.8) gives 118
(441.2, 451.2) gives 213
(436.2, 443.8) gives 217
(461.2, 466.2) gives 224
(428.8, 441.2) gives 216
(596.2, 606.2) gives 240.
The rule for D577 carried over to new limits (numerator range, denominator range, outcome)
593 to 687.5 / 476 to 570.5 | 1.29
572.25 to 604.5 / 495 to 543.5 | 1.19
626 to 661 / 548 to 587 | 1.20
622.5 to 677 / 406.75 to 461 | 1.20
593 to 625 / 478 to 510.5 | 1.15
